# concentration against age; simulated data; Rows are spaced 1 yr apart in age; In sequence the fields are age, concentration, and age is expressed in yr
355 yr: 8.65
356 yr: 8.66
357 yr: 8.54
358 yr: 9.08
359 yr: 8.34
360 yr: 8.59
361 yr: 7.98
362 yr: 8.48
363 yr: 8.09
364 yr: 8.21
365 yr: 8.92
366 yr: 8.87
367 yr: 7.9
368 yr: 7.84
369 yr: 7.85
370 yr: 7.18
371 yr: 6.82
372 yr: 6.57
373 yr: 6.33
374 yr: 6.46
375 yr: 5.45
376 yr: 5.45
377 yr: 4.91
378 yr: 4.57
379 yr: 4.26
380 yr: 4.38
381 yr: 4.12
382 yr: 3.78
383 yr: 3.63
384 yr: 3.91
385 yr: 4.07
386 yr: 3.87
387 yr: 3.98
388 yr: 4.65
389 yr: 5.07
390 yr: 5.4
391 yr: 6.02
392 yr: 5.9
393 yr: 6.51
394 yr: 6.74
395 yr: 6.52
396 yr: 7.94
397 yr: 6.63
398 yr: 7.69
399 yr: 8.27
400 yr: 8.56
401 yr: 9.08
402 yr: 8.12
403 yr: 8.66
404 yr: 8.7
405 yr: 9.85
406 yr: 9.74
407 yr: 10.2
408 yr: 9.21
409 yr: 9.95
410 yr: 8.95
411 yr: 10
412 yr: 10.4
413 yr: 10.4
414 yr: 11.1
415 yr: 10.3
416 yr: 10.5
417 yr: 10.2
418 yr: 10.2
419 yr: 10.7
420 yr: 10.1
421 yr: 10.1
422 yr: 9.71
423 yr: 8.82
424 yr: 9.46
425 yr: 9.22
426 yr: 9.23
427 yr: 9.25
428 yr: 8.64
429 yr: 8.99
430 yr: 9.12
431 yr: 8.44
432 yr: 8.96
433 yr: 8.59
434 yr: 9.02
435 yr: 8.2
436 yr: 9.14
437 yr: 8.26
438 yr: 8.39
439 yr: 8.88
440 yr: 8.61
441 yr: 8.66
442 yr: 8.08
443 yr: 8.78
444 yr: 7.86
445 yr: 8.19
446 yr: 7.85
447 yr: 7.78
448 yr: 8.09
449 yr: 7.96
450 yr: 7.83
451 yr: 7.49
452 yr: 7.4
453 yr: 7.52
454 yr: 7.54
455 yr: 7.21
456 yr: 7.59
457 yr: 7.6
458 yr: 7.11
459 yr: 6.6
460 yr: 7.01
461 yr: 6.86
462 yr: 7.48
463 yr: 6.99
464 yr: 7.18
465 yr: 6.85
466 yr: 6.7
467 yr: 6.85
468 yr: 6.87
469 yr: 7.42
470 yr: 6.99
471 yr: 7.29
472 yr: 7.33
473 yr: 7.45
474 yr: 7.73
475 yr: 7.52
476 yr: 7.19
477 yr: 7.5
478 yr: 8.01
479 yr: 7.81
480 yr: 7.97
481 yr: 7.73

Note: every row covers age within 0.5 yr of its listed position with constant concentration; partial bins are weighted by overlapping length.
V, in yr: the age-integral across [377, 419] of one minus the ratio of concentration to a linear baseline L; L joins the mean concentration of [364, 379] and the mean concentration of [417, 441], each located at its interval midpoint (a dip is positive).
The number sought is 3.2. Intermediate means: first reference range 6.76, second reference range 9.14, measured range 7.38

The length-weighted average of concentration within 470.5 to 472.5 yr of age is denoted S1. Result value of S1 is 7.31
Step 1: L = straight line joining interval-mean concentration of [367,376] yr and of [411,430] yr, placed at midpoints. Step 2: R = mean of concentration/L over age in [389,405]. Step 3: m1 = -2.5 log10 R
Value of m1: 0.14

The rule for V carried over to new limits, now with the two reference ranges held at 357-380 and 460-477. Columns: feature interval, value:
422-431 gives -2.4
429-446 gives -3.3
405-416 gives -4.4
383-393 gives 3.3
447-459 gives -0.6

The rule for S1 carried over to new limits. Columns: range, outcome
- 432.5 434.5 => 8.8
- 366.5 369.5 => 7.86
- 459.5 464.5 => 7.1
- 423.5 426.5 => 9.3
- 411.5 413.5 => 10.4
